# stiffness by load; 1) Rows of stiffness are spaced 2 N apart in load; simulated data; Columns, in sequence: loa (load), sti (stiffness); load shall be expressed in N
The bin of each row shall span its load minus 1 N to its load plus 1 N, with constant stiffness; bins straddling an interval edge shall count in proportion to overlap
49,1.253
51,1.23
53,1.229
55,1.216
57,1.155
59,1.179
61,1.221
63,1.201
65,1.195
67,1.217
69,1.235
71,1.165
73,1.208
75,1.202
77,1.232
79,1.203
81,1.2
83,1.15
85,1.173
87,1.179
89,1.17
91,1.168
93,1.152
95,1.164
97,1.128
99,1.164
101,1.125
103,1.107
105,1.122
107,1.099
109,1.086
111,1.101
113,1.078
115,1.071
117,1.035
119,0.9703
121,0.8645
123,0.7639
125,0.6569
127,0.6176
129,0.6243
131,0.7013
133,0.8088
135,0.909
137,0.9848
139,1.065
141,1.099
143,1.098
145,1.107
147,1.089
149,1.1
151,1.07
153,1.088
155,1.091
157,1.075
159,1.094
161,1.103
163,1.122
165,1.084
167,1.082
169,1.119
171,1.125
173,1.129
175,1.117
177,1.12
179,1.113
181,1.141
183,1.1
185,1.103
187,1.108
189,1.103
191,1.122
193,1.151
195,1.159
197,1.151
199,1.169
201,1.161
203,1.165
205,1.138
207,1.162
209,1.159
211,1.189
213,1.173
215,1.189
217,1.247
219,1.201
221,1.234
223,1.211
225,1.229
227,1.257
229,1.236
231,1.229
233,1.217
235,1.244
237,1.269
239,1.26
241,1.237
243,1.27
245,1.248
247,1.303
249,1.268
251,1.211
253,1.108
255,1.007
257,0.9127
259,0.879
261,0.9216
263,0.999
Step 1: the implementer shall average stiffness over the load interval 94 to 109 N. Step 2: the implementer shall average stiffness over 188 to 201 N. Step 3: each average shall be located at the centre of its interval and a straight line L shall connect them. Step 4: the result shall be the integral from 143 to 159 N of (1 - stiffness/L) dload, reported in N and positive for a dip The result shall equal 0.65 N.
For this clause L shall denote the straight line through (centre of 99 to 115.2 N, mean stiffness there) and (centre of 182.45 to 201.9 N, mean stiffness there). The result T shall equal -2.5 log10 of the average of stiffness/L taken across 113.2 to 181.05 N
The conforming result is 0.12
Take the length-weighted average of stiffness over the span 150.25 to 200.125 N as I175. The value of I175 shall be 1.11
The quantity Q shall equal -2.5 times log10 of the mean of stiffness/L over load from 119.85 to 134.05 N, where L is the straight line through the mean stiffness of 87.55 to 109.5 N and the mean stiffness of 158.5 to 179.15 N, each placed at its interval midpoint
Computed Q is 0.48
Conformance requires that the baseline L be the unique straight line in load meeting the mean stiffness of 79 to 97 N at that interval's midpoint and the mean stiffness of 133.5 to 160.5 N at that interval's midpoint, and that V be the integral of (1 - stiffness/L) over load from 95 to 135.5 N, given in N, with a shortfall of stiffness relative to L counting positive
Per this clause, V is 6.0 N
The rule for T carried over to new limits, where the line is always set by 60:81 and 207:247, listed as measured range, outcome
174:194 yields 0.10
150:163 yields 0.12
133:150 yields 0.17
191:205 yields 0.06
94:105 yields 0.07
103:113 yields 0.11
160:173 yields 0.10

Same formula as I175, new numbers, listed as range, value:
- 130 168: 1.04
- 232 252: 1.25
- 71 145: 1.04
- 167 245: 1.18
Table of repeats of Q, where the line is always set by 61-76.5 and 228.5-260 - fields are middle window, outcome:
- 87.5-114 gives 0.067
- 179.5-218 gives 0.033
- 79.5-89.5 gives 0.025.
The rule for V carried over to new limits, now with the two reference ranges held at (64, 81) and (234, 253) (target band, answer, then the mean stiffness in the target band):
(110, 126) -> 3.6 N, 0.943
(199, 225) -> 1.1 N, 1.19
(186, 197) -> 0.9 N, 1.13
